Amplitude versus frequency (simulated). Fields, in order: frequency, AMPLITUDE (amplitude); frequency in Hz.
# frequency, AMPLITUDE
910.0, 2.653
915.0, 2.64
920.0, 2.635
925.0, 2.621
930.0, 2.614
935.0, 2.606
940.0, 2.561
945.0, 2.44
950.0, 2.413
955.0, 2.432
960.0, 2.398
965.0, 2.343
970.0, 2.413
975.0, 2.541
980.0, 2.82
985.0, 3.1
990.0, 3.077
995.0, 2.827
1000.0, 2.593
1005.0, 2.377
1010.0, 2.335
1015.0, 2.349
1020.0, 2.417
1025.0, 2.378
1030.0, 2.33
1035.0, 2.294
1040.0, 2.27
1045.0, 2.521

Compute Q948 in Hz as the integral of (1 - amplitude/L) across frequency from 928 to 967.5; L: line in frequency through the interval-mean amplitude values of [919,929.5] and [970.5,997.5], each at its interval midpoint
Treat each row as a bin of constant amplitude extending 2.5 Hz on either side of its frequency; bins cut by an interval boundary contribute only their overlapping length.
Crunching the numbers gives 3.4 Hz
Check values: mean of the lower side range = 2.62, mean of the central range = 2.47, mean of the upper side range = 2.84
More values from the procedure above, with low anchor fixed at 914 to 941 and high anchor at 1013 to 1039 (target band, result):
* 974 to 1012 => -4.4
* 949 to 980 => 0.7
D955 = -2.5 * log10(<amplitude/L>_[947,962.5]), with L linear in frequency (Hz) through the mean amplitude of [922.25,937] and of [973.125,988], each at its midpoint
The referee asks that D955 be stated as 0.131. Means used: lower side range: 2.61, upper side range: 2.84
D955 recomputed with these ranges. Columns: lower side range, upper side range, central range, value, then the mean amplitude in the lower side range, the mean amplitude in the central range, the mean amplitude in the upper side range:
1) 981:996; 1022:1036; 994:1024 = 0.09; 3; 2.46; 2.34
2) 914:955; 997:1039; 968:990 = -0.13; 2.56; 2.77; 2.39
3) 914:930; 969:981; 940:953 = 0.07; 2.63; 2.45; 2.59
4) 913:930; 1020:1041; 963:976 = 0.03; 2.63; 2.42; 2.33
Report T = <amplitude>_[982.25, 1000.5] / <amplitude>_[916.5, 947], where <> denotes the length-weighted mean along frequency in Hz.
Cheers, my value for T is 1.1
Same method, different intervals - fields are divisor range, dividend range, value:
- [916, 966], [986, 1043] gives 0.99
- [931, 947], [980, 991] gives 1.19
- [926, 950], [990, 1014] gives 1.01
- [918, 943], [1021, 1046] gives 0.90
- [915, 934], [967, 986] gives 1.02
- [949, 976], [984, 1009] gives 1.14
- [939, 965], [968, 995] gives 1.15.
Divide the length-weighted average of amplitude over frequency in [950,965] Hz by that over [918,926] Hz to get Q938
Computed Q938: 0.9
